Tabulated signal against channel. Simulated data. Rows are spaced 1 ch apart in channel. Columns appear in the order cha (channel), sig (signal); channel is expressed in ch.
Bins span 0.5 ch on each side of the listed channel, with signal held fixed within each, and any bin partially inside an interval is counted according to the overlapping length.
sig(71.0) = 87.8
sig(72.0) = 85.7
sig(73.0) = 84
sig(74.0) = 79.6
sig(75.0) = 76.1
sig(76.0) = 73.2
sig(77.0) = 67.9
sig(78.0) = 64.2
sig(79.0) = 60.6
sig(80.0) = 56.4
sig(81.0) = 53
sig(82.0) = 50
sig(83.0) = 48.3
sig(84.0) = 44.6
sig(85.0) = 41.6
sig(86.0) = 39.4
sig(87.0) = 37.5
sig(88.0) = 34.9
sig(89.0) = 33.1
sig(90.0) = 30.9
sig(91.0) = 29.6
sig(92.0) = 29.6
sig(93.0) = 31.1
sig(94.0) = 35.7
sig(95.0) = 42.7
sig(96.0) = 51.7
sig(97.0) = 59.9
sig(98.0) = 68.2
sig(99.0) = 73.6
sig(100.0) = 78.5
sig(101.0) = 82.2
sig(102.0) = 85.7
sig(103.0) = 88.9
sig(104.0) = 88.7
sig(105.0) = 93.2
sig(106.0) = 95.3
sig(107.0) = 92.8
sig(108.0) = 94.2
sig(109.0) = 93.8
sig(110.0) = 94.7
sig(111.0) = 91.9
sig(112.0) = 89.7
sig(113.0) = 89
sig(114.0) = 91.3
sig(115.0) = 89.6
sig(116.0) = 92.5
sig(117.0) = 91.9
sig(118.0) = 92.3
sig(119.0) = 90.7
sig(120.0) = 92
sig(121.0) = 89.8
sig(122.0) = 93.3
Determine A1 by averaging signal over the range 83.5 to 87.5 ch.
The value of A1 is 40.8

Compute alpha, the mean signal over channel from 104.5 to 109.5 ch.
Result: 93.9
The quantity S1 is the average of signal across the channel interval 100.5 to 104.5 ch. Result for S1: 86.4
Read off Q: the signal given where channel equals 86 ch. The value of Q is 39.4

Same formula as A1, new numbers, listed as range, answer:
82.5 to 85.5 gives 44.8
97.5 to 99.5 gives 70.9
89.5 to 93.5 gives 30.3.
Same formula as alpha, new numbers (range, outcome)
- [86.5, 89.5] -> 35.2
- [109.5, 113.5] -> 91.3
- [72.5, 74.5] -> 81.8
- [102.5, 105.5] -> 90.3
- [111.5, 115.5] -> 89.9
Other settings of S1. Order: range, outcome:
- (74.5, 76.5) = 74.7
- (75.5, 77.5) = 70.6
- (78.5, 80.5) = 58.5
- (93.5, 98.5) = 51.6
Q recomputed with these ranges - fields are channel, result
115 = 89.6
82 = 50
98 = 68.2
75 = 76.1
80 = 56.4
